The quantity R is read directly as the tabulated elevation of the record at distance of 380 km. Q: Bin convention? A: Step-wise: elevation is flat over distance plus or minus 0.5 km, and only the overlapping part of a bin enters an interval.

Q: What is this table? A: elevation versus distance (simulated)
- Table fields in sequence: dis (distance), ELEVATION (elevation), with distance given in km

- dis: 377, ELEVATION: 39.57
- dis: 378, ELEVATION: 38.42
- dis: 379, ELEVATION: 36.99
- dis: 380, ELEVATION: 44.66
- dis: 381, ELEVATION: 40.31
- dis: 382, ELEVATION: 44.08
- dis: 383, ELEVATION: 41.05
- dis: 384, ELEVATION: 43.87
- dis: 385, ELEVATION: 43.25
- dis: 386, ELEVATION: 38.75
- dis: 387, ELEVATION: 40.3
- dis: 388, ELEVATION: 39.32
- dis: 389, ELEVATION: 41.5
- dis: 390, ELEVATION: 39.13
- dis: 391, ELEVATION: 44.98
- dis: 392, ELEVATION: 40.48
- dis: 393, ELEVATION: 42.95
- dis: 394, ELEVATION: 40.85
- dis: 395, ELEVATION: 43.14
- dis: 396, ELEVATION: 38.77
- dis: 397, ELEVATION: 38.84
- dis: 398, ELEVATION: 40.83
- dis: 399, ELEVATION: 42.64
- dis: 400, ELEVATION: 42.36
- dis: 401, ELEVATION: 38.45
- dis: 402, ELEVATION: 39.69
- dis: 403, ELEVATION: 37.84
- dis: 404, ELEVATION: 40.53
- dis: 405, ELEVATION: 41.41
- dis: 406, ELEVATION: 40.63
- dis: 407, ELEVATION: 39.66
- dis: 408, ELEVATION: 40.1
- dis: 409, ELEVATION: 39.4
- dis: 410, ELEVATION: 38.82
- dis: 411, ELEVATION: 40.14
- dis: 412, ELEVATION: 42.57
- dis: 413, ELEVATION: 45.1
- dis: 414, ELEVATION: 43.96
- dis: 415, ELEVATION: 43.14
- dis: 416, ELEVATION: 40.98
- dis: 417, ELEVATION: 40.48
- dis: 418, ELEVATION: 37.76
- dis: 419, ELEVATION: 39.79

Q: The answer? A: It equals 44.66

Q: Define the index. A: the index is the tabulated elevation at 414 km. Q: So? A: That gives 43.96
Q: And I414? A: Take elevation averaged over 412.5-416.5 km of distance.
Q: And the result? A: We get 43.3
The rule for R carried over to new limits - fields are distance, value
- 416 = 40.98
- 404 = 40.53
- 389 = 41.5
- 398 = 40.83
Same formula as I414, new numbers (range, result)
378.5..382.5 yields 41.5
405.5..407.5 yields 40.1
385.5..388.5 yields 39.5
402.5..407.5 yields 40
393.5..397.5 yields 40.4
